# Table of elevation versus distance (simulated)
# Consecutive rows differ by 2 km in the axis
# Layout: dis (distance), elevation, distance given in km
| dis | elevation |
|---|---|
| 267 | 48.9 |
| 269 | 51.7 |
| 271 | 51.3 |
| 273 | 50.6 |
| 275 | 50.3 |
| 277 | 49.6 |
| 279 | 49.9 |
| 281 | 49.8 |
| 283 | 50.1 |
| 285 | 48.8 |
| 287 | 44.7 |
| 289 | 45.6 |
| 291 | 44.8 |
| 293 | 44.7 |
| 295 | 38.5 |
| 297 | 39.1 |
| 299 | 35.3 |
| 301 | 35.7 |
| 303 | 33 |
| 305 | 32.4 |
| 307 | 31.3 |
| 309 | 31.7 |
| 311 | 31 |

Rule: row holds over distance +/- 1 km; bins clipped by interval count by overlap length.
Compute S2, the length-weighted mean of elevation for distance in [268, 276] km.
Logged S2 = 51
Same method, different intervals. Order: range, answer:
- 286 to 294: 45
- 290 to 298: 41.8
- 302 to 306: 32.7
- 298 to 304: 34.7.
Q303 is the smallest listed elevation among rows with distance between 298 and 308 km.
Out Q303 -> 31.3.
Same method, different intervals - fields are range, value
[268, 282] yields 49.6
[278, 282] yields 49.8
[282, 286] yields 48.8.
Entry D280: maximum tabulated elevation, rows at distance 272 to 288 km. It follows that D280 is 50.6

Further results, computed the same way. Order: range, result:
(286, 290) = 45.6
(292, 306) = 44.7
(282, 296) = 50.1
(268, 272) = 51.7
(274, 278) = 50.3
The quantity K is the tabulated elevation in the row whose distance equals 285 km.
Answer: 48.8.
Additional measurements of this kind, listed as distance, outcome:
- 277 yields 49.6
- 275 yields 50.3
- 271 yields 51.3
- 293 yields 44.7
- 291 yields 44.8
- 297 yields 39.1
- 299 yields 35.3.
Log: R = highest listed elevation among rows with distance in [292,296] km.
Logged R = 44.7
